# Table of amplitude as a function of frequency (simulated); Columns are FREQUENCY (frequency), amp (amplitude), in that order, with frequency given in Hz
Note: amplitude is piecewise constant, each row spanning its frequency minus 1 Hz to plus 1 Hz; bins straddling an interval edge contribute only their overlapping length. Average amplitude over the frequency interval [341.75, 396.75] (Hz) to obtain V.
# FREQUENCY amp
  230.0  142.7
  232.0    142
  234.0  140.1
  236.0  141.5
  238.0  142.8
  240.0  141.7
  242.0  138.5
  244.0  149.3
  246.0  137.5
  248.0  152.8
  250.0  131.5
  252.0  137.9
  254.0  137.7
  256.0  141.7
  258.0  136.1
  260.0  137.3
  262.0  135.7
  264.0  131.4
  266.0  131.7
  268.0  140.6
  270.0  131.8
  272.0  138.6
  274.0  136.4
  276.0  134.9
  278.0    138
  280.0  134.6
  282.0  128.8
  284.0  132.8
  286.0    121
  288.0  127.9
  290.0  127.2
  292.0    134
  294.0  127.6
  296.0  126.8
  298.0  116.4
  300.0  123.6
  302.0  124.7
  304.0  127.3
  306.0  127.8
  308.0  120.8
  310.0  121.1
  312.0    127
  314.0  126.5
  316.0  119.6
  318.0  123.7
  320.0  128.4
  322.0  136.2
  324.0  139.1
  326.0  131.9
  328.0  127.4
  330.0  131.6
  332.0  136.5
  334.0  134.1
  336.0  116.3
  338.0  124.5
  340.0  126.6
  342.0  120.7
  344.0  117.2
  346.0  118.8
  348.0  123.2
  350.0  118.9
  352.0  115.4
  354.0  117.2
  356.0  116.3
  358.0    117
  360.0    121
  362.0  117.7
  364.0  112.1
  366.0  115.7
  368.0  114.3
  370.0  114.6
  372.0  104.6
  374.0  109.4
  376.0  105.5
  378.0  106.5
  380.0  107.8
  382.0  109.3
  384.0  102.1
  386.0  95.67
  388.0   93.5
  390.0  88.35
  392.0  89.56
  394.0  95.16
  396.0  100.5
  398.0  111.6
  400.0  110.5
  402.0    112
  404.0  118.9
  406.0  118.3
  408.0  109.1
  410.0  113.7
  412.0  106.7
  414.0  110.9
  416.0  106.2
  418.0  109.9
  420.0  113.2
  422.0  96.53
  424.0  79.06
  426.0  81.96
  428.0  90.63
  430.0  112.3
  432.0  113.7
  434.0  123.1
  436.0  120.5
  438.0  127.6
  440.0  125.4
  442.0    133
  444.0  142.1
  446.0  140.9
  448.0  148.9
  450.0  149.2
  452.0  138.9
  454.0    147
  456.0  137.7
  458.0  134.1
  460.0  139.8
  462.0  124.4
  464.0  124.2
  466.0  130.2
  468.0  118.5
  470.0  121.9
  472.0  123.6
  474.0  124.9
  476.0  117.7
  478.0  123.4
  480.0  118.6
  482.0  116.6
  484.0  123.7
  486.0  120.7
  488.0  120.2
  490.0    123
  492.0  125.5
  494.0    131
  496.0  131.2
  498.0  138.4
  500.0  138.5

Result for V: 109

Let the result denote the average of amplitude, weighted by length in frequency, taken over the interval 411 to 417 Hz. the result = 108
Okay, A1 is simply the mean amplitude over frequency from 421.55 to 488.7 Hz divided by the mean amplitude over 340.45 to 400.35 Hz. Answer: 1.12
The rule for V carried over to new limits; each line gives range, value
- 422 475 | 125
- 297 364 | 124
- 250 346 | 130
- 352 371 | 116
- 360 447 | 110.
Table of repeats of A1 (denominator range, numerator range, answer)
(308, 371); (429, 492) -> 1.04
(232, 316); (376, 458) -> 0.85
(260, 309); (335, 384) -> 0.88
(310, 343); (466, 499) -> 0.97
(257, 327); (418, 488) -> 0.95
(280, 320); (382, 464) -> 0.92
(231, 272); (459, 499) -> 0.90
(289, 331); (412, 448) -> 0.90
